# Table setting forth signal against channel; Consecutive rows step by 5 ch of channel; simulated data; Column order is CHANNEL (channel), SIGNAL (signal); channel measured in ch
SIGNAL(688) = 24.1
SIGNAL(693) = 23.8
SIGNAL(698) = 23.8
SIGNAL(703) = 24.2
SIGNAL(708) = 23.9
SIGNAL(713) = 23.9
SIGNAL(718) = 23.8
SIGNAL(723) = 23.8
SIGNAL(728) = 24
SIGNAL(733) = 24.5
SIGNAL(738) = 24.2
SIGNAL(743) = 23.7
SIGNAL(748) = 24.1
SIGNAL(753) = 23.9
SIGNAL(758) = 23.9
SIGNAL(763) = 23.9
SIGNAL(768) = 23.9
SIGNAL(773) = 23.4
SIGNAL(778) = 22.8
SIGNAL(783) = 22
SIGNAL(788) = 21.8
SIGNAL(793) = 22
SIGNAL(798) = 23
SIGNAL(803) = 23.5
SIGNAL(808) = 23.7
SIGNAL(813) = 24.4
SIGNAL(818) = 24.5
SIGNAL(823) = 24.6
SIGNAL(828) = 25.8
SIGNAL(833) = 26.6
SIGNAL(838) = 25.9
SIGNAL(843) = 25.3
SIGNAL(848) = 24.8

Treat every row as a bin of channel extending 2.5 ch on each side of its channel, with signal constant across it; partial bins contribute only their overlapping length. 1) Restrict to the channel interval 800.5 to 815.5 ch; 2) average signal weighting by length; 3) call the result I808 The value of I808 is 23.9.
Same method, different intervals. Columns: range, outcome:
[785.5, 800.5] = 22.3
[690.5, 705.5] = 23.9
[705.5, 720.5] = 23.9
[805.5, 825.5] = 24.3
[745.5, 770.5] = 23.9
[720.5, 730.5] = 23.9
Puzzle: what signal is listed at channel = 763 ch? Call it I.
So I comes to 23.9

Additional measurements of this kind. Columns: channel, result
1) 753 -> 23.9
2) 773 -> 23.4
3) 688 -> 24.1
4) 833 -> 26.6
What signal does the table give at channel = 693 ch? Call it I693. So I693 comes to 23.8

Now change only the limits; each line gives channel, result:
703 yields 24.2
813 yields 24.4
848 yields 24.8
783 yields 22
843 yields 25.3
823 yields 24.6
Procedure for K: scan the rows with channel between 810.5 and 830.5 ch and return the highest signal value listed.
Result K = 25.8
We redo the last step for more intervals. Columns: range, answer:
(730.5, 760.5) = 24.5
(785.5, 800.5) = 23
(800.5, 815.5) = 24.4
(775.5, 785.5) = 22.8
